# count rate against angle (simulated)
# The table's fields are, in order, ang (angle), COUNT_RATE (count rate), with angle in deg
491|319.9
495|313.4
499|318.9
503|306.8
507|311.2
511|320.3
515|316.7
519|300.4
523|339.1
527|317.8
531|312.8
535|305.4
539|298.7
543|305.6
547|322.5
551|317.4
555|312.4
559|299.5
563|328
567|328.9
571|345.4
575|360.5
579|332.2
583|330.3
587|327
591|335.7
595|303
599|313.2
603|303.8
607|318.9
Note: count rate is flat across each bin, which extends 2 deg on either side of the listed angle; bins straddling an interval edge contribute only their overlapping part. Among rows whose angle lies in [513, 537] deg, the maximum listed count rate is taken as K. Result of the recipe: 339.1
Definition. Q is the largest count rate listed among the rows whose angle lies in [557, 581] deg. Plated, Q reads 360.5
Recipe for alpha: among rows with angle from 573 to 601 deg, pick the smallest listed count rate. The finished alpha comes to 303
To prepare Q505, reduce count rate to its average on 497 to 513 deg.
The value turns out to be 314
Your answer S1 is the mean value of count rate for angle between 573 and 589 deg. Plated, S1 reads 338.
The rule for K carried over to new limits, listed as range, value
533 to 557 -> 322.5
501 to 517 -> 320.3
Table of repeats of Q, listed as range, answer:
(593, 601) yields 313.2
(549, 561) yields 317.4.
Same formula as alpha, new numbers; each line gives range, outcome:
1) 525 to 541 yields 298.7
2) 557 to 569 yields 299.5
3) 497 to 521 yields 300.4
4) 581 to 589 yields 327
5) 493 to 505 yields 306.8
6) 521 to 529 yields 317.8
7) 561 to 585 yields 328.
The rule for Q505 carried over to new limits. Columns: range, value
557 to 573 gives 325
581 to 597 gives 324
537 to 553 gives 311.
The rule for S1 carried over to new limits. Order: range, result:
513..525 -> 319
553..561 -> 306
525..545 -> 308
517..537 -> 315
